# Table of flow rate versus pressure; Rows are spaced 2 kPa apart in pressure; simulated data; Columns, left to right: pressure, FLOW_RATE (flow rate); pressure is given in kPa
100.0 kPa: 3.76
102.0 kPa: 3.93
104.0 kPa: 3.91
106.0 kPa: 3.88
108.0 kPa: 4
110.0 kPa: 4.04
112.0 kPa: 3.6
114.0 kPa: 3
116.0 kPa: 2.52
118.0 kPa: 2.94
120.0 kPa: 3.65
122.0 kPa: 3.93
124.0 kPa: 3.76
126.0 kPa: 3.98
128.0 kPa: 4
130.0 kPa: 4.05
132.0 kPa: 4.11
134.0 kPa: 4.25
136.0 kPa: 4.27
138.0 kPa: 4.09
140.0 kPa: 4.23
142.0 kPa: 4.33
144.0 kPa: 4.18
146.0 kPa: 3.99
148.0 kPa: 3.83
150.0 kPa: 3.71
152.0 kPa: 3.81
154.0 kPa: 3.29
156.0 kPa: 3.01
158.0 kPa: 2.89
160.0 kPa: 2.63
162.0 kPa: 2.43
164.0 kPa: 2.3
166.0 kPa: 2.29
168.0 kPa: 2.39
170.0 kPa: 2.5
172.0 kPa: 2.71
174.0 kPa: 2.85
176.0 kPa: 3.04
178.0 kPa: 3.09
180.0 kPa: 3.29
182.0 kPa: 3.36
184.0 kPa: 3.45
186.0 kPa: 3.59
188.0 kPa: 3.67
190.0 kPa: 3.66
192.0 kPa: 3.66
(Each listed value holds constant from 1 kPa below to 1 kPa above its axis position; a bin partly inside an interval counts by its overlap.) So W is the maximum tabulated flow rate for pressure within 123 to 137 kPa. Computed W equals 4.27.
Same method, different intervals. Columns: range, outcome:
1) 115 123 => 3.93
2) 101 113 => 4.04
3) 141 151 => 4.33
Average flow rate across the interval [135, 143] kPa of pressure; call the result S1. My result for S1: 4.23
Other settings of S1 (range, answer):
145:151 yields 3.84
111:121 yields 3.14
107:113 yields 3.88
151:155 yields 3.55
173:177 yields 2.95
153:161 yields 2.96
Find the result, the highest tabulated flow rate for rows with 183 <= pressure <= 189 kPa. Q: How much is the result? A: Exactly 3.67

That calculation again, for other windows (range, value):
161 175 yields 2.85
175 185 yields 3.45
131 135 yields 4.25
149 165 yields 3.81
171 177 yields 3.04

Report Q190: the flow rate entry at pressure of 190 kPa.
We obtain 3.66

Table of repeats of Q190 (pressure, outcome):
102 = 3.93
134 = 4.25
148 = 3.83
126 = 3.98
